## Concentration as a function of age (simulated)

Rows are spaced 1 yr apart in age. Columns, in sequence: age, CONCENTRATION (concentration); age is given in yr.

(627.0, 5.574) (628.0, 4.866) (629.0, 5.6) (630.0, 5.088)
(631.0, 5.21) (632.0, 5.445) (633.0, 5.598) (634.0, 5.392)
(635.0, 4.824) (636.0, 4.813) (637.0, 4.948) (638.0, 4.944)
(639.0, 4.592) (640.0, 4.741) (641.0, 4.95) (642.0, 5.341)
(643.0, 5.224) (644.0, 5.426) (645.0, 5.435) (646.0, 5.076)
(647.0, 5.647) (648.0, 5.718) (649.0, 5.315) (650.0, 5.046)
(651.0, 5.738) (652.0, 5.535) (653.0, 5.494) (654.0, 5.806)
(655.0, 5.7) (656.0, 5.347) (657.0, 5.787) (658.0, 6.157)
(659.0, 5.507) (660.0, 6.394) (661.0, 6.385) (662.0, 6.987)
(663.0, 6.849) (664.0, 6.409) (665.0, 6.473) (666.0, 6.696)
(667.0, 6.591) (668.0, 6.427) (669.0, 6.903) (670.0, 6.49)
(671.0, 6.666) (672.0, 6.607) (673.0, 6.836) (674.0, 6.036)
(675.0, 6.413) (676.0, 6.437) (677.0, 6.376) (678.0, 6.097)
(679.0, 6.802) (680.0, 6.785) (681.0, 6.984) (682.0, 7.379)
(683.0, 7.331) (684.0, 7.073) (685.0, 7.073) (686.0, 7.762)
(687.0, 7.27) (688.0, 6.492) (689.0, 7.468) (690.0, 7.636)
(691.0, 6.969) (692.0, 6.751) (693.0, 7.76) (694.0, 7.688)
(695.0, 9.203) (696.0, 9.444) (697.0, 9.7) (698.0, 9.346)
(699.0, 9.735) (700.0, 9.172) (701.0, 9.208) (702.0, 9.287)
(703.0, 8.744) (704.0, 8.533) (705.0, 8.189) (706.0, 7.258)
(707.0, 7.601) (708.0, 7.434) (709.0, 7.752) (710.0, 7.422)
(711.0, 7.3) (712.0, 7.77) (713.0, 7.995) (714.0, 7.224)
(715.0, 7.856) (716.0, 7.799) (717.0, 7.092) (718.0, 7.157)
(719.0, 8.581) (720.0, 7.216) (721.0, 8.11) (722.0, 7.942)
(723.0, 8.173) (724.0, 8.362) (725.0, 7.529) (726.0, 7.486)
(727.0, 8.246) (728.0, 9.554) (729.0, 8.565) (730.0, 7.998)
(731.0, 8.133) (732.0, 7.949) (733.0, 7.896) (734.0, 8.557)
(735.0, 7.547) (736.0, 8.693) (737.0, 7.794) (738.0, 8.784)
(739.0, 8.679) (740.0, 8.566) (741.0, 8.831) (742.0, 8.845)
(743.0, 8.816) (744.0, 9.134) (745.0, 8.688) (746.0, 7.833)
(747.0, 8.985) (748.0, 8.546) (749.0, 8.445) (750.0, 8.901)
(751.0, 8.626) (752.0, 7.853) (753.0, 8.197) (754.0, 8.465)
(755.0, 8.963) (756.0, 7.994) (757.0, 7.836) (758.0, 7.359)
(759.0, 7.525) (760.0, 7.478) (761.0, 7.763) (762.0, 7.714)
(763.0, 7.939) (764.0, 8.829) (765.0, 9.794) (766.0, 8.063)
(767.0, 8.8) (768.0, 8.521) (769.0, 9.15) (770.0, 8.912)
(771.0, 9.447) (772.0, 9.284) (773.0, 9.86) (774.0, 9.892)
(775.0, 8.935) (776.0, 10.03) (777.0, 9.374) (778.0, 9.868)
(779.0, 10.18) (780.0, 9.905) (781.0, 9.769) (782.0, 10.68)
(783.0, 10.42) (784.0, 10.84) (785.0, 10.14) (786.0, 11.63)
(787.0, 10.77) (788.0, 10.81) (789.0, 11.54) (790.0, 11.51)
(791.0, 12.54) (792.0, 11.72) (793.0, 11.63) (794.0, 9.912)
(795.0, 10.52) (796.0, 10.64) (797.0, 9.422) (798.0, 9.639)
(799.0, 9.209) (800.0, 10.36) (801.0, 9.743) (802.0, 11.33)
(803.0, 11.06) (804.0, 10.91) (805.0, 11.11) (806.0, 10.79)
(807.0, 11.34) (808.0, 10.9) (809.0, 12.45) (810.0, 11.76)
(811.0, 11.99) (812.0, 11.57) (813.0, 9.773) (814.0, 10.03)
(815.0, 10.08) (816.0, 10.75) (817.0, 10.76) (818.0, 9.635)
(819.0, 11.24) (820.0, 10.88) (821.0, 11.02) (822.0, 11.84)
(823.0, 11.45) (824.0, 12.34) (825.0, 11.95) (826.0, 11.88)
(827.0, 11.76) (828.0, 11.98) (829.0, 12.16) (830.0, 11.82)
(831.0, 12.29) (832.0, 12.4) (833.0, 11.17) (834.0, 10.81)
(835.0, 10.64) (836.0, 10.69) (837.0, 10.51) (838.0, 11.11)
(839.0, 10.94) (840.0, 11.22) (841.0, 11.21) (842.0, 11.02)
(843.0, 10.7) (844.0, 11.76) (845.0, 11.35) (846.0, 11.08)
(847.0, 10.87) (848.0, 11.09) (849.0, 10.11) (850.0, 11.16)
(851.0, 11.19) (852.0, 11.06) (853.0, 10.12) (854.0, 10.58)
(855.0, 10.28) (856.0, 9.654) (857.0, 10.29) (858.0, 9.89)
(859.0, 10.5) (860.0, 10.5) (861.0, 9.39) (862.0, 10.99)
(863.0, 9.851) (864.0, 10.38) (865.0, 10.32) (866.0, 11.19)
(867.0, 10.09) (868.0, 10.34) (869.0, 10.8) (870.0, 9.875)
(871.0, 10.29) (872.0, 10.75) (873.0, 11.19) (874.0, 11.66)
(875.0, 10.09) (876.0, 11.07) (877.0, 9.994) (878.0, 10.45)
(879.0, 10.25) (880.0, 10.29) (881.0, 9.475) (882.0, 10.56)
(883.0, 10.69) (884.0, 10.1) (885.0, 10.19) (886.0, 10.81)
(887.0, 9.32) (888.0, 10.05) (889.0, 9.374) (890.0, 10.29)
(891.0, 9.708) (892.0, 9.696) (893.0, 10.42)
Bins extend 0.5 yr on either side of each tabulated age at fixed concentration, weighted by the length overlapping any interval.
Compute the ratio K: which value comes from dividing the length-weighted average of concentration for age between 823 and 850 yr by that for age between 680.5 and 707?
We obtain 1.4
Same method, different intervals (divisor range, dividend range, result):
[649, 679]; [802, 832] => 1.82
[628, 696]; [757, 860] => 1.69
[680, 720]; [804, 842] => 1.43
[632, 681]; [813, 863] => 1.86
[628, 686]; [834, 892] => 1.77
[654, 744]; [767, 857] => 1.42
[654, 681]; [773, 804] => 1.64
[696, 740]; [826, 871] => 1.32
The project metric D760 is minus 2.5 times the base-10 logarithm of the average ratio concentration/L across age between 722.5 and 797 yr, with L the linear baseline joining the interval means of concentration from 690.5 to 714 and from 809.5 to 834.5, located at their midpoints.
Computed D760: 0.08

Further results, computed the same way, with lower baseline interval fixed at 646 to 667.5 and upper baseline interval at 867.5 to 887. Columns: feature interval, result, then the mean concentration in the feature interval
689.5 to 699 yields -0.235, 8.35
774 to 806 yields -0.210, 10.5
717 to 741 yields -0.100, 8.14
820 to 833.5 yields -0.247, 11.8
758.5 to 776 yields -0.068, 8.74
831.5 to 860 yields -0.110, 10.8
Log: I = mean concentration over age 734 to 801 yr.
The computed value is 9.29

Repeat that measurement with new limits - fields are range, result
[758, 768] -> 8.18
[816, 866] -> 11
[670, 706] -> 7.61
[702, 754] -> 8.16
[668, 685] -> 6.7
